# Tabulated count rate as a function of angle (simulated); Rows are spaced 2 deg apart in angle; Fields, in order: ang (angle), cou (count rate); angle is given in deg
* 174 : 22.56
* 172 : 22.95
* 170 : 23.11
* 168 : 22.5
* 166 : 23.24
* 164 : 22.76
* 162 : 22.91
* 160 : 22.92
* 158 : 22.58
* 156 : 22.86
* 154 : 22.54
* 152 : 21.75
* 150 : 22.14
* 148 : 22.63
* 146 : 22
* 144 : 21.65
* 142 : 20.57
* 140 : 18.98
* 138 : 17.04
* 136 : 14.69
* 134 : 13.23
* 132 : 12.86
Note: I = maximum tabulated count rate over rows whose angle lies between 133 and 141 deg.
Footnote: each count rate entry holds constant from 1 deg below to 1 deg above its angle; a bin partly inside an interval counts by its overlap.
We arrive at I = 18.98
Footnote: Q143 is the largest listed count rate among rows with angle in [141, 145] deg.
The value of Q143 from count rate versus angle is 21.65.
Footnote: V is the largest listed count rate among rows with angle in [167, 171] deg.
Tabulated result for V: 23.11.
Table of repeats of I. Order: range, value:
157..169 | 23.24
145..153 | 22.63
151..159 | 22.86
